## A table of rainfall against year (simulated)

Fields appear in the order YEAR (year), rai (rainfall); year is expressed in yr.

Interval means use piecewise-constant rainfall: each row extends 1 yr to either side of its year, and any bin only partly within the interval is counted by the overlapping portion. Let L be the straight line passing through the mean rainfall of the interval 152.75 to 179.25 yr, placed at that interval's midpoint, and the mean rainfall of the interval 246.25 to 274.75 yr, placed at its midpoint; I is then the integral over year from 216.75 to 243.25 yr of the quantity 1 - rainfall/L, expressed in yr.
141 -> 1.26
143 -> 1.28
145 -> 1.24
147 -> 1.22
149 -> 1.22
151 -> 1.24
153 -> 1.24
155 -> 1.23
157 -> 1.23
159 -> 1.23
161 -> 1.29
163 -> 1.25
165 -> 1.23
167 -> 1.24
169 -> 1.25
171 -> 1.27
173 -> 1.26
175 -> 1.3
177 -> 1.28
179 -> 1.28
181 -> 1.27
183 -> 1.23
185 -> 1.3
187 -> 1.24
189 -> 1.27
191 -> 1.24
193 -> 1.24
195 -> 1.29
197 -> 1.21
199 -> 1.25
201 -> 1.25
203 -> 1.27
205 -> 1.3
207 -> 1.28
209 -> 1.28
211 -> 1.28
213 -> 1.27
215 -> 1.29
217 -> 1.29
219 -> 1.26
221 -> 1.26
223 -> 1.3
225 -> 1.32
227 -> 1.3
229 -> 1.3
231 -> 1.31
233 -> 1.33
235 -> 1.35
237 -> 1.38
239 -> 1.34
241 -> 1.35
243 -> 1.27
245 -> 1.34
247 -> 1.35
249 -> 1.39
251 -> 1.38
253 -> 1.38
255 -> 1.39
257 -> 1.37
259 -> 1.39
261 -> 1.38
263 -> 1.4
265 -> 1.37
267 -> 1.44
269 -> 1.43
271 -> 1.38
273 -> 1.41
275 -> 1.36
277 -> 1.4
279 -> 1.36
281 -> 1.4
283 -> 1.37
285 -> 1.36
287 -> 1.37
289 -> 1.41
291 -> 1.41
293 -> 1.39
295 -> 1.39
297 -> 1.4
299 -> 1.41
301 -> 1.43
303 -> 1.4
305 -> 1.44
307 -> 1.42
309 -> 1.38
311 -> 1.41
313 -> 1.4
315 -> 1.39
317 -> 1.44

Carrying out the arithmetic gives 0.65 yr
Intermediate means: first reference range 1.26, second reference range 1.39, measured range 1.31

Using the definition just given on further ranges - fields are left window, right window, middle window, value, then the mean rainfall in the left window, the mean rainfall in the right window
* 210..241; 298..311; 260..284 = -0.39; 1.31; 1.41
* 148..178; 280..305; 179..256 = 0.82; 1.25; 1.4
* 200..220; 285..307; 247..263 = -0.46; 1.28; 1.4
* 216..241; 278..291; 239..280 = -0.77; 1.31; 1.38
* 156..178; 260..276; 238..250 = 0.20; 1.26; 1.4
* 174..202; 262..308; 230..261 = -0.31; 1.26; 1.4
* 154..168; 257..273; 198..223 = 0.80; 1.24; 1.4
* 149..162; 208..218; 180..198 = 0.15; 1.24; 1.28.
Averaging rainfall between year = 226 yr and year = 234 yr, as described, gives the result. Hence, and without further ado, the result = 1.31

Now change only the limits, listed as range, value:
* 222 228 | 1.31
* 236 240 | 1.36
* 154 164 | 1.25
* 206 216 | 1.28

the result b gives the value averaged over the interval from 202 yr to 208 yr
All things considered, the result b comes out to 1.28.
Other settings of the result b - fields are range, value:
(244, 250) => 1.36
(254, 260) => 1.38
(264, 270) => 1.41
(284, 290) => 1.38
